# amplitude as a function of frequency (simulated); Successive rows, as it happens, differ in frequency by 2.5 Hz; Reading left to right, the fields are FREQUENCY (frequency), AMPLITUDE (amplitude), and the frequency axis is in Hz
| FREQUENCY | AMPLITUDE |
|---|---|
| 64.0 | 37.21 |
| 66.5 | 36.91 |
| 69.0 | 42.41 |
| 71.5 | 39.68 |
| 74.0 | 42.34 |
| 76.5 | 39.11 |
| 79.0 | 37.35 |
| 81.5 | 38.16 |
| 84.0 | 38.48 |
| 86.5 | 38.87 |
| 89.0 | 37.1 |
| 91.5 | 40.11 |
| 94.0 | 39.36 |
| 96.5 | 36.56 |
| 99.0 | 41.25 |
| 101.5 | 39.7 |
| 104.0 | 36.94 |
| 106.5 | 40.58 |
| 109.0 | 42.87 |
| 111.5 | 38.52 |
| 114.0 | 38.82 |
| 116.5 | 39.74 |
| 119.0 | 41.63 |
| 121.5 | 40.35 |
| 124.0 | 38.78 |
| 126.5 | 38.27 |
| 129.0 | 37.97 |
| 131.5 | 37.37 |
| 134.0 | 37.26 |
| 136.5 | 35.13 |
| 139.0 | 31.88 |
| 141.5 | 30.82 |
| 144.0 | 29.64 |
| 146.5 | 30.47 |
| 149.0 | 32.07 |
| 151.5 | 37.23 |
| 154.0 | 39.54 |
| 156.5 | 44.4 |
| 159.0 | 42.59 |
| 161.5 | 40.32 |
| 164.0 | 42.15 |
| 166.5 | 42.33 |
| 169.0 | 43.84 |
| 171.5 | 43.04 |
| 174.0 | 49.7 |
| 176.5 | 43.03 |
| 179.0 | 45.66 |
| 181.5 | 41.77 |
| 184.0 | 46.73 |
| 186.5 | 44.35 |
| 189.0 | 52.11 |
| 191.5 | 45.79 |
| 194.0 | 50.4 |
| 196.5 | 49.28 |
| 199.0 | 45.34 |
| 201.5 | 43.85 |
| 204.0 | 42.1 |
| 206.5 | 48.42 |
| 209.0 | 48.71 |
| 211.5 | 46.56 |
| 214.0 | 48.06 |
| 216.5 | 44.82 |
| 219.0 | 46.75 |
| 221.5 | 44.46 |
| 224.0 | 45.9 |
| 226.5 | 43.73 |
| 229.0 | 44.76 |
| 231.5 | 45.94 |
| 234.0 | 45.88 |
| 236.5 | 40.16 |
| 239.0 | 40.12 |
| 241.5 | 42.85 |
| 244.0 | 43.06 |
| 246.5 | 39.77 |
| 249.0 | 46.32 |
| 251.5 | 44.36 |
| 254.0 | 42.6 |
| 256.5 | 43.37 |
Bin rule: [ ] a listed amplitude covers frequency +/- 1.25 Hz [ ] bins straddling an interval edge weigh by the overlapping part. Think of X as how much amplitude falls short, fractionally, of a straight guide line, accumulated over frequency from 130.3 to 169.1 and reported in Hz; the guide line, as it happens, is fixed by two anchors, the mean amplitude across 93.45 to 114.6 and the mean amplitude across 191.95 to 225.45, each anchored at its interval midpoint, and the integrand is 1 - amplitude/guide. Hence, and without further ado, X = 4.95 Hz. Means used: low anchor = 39.4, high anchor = 46.5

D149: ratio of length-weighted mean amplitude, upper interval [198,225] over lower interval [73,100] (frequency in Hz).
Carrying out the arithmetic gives 1.2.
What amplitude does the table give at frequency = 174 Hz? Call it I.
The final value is 49.7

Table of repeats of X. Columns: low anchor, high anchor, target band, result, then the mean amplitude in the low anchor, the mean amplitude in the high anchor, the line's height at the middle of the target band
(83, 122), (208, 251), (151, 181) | -0.7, 39.4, 44.6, 42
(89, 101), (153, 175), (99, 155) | 5.1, 39.1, 43.1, 40.9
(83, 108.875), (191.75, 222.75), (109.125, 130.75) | 0.7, 39.1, 46.5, 40.7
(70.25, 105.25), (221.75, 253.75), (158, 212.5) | -4.4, 38.9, 43.6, 41.9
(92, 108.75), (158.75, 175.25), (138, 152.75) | 3.5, 39.3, 43.5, 42.1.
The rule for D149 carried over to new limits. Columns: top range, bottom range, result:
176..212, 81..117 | 1.18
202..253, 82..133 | 1.14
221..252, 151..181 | 1.02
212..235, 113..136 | 1.18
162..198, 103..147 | 1.23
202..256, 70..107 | 1.14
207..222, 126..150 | 1.38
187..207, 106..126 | 1.17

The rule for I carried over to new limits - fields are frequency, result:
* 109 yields 42.87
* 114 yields 38.82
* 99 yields 41.25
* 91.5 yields 40.11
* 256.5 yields 43.37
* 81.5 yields 38.16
